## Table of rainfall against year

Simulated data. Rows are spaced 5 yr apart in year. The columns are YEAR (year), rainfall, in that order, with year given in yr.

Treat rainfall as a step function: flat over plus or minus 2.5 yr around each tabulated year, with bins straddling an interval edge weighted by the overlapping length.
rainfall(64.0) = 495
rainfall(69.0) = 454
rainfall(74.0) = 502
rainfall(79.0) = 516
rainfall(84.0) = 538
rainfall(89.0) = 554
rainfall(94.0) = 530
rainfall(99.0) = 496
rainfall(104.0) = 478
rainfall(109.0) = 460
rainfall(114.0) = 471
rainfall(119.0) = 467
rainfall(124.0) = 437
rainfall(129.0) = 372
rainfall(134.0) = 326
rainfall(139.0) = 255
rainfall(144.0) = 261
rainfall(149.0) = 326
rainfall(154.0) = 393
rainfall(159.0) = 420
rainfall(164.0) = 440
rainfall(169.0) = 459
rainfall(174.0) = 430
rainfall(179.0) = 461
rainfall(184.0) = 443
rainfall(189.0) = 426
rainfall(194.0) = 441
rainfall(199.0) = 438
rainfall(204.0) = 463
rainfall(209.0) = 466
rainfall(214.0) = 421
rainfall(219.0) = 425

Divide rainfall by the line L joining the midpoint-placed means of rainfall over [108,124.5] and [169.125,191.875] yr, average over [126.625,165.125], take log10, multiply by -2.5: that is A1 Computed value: 0.291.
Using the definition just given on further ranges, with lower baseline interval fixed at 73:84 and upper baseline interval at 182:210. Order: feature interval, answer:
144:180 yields 0.148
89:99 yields -0.043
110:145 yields 0.276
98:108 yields 0.044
